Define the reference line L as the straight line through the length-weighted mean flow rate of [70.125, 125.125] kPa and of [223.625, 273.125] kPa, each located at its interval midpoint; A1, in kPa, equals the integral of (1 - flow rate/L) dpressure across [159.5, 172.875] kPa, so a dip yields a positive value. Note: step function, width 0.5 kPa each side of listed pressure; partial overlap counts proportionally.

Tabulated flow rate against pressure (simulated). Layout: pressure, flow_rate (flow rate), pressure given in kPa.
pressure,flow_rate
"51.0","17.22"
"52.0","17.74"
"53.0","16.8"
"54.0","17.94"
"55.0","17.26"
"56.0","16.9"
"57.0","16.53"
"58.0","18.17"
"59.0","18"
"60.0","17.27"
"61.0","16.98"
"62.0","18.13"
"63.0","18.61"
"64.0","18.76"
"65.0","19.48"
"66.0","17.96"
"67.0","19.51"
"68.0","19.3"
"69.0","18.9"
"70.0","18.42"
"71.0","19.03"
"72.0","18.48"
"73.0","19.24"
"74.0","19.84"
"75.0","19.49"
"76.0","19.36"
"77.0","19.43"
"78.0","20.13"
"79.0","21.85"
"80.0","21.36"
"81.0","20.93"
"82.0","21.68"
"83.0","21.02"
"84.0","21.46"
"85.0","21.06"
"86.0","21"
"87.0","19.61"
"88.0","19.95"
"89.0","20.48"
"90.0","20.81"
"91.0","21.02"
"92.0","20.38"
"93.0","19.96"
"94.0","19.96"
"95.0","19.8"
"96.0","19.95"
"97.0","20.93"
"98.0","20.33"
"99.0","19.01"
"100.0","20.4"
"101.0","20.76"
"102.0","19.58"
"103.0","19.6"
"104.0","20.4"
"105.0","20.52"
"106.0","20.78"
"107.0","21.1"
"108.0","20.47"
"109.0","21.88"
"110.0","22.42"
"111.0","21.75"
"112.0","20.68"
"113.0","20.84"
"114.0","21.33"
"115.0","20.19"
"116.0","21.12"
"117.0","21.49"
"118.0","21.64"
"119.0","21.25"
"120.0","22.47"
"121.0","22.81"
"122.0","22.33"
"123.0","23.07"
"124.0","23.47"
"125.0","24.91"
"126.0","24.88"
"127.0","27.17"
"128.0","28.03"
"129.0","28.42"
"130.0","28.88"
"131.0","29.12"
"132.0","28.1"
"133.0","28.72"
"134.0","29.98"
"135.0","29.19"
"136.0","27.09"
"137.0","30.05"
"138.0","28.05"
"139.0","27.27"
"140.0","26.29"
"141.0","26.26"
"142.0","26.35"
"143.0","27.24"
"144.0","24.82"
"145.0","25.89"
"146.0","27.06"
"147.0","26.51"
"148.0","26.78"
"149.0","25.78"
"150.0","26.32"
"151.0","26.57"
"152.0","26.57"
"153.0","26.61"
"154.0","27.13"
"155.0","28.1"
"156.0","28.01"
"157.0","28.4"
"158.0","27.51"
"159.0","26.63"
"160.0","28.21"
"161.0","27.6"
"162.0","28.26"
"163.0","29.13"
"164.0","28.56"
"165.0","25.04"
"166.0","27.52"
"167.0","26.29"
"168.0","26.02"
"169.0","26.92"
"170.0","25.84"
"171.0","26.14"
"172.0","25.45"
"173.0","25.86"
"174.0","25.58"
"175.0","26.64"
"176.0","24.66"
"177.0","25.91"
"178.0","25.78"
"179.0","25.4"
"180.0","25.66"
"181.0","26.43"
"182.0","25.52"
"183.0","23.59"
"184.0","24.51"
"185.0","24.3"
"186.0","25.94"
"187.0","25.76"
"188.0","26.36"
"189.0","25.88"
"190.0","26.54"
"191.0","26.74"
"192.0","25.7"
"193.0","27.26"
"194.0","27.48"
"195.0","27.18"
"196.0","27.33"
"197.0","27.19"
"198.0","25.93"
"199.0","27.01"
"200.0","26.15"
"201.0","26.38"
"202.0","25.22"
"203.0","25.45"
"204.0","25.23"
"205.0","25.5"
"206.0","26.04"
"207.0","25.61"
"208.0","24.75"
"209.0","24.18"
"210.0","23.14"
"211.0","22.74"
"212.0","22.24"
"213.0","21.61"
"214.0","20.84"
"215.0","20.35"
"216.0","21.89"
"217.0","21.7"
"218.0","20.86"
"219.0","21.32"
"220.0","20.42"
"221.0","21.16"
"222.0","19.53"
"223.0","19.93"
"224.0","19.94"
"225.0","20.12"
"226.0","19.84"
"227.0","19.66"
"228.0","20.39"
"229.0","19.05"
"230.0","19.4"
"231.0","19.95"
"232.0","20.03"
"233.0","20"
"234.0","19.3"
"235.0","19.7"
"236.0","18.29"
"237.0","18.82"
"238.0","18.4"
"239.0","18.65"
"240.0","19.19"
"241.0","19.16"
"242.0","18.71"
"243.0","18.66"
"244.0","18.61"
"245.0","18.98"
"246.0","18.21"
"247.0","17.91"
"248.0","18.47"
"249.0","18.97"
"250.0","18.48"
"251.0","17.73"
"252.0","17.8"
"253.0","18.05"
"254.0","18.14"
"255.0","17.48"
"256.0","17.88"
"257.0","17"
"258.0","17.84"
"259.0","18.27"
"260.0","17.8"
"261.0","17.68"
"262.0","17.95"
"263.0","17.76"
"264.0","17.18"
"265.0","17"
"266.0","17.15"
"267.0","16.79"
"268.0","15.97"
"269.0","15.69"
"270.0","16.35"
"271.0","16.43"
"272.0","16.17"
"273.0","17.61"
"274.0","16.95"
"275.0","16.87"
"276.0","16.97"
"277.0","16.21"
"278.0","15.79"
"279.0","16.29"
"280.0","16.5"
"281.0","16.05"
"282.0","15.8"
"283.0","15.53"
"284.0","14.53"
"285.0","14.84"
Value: -5.0 kPa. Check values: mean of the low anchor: 20.8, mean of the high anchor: 18.3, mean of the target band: 27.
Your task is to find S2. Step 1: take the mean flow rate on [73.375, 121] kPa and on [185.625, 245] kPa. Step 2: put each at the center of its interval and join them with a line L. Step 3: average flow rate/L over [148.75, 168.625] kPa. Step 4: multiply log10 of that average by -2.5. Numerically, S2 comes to -0.250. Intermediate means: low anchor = 20.7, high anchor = 22.5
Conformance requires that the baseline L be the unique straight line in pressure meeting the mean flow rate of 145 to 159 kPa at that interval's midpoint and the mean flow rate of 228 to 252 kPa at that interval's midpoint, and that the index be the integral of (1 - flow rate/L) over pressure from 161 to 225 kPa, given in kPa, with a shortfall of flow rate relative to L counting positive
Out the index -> -4.6 kPa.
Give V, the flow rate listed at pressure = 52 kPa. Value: 17.74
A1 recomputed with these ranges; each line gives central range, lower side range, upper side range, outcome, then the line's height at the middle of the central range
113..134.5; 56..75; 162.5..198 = -2.13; 22.4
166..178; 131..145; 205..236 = -0.48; 25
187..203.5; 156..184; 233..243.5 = -1.95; 23.7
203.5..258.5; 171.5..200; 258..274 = 2.21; 21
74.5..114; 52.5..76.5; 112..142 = 1.83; 21.6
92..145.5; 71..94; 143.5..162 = 0.70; 23.8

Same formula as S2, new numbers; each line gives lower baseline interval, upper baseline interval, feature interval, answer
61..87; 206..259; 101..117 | -0.059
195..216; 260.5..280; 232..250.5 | 0.080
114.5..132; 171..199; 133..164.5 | -0.099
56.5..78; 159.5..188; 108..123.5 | 0.021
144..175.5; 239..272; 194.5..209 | -0.140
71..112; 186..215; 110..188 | -0.126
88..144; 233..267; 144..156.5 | -0.211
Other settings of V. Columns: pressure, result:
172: 25.45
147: 26.51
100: 20.4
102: 19.58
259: 18.27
